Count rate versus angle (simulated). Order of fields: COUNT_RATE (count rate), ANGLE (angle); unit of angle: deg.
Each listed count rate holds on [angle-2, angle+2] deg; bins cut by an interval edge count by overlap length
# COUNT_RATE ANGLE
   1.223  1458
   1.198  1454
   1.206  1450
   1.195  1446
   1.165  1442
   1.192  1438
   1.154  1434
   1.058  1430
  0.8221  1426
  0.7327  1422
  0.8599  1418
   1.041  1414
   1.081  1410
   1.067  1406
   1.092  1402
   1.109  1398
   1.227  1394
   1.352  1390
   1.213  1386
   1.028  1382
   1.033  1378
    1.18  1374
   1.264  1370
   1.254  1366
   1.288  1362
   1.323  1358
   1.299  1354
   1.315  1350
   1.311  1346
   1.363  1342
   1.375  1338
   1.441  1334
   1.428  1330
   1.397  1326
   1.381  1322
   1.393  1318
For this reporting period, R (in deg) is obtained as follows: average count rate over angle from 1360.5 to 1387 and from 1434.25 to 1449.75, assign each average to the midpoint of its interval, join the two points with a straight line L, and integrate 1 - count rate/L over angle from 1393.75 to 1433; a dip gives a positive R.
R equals 5.90 deg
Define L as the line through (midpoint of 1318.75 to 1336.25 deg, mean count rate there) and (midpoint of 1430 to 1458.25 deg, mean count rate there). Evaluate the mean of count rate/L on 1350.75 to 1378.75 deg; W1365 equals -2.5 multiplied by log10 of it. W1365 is 0.08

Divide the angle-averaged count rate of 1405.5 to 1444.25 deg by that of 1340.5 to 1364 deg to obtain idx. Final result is 0.8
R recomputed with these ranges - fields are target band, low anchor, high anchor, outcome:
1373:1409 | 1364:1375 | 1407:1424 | -1.6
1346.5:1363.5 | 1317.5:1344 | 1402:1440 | -0.2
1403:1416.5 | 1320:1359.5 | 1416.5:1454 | 0.9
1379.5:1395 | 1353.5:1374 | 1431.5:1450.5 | 0.6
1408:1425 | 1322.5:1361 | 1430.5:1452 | 4.2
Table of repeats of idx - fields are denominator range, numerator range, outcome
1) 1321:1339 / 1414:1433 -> 0.64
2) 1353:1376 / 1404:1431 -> 0.75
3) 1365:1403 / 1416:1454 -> 0.89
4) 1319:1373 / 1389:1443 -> 0.79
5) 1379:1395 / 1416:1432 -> 0.73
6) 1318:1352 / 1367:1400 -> 0.86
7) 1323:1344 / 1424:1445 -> 0.77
